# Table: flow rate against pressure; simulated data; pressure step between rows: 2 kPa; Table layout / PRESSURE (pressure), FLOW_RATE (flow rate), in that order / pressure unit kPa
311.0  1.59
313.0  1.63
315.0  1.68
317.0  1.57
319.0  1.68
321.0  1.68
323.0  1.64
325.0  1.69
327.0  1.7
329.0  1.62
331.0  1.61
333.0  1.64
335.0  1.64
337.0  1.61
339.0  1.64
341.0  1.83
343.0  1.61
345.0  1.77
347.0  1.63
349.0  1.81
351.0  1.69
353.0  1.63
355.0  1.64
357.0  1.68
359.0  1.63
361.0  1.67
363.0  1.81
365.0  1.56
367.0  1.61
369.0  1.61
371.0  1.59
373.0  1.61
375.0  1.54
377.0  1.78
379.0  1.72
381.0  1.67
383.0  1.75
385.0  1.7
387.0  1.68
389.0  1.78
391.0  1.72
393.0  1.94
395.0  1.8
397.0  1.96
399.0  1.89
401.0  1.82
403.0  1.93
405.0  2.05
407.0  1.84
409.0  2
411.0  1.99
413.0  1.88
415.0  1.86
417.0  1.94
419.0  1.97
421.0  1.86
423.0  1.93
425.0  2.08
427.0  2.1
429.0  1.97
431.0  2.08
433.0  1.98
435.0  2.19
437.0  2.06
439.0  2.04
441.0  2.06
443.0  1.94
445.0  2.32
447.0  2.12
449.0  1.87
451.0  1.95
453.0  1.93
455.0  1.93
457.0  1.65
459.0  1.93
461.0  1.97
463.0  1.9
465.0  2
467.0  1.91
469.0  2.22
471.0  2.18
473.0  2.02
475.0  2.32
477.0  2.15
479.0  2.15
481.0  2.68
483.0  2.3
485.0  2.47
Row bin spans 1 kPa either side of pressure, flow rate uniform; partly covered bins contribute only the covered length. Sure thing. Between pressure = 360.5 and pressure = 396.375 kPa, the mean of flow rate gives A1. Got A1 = 1.7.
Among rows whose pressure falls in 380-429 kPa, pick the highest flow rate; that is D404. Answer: 2.1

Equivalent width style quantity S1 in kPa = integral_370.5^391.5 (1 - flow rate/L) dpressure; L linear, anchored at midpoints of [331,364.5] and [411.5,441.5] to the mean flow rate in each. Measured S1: 1.5 kPa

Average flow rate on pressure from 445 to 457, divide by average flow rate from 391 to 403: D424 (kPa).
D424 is 1.05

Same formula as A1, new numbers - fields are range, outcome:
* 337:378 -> 1.67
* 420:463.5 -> 1.99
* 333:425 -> 1.76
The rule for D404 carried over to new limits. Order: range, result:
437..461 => 2.32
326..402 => 1.96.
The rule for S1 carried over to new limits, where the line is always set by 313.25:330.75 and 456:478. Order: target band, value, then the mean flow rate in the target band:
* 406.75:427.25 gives -0.6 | 1.95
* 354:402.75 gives 2.2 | 1.72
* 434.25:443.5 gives -0.5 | 2.06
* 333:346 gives 0.1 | 1.68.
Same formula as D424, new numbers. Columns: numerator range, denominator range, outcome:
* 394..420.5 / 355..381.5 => 1.16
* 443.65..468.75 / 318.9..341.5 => 1.18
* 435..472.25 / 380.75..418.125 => 1.08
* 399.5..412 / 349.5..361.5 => 1.16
